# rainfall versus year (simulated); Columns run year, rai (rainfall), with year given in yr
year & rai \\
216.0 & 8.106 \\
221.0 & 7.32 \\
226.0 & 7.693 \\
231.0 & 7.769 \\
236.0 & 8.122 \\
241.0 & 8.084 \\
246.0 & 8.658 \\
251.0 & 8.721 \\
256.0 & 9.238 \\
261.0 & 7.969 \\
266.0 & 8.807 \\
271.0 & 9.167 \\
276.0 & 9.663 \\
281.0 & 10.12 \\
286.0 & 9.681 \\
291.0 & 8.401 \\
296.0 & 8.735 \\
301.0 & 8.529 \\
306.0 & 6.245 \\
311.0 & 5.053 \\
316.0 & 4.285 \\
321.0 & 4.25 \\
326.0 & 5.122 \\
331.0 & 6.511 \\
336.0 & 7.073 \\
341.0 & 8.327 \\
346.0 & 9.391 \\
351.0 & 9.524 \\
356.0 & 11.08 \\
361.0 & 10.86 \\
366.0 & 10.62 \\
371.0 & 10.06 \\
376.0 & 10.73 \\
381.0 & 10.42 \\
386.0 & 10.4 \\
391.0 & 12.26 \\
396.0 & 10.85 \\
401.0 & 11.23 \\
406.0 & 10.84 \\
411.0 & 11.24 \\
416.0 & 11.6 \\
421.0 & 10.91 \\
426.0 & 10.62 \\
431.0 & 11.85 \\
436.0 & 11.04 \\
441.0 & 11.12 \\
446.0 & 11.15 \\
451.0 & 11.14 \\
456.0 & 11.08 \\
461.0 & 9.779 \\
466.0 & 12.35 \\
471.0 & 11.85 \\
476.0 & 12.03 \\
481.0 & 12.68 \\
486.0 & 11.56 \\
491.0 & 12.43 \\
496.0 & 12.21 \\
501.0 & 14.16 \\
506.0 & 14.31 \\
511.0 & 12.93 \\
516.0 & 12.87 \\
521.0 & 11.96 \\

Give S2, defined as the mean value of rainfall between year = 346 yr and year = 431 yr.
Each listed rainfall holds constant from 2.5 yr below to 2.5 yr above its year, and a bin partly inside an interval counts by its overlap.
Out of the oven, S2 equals 10.8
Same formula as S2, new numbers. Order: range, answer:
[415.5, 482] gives 11.3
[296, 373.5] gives 7.83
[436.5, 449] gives 11.1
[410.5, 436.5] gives 11.2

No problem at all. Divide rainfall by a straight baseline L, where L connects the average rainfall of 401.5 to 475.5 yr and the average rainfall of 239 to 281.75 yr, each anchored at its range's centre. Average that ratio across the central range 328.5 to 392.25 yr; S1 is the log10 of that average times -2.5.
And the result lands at 0.05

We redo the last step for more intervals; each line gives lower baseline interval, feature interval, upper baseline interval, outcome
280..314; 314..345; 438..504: 0.39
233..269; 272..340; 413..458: 0.26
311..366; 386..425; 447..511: -0.15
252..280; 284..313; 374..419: 0.22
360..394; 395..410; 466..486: 0.01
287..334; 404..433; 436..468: -0.12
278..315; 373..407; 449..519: -0.09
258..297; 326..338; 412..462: 0.45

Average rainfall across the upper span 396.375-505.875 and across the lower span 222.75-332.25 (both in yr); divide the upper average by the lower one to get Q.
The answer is 1.49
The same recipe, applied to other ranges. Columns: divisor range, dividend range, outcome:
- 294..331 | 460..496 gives 1.98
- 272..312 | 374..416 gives 1.30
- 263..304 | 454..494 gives 1.29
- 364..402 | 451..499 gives 1.09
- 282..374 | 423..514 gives 1.48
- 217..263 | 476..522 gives 1.56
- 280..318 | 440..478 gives 1.49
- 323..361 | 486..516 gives 1.58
